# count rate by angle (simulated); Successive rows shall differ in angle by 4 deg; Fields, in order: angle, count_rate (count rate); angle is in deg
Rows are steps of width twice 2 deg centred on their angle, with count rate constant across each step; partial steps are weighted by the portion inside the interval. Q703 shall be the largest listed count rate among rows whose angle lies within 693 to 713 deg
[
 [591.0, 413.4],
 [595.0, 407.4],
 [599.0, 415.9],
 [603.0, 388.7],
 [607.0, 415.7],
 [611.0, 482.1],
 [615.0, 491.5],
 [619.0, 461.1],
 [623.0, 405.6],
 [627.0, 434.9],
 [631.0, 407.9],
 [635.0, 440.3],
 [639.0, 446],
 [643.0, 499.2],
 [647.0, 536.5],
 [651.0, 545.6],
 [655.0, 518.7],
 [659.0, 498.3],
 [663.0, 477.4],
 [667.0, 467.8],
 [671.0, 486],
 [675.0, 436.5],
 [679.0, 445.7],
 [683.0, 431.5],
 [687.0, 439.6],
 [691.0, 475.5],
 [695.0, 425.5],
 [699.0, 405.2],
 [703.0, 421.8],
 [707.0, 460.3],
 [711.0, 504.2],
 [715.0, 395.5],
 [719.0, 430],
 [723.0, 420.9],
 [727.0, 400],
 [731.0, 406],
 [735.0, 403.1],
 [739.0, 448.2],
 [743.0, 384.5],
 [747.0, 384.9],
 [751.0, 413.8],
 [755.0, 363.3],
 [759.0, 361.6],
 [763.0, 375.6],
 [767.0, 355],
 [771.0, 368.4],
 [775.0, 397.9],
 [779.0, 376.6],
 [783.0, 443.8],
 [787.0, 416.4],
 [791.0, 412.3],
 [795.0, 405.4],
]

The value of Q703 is 504.2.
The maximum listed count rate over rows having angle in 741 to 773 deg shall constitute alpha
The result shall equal 413.8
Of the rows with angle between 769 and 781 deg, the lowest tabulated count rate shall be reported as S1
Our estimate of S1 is 368.4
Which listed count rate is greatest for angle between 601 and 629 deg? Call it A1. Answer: 491.5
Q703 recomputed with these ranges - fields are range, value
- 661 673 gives 486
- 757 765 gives 375.6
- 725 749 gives 448.2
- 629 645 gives 499.2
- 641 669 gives 545.6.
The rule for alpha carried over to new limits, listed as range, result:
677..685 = 445.7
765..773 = 368.4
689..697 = 475.5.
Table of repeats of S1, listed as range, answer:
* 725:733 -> 400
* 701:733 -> 395.5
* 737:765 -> 361.6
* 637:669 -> 446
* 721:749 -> 384.5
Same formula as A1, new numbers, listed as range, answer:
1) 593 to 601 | 415.9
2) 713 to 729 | 430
